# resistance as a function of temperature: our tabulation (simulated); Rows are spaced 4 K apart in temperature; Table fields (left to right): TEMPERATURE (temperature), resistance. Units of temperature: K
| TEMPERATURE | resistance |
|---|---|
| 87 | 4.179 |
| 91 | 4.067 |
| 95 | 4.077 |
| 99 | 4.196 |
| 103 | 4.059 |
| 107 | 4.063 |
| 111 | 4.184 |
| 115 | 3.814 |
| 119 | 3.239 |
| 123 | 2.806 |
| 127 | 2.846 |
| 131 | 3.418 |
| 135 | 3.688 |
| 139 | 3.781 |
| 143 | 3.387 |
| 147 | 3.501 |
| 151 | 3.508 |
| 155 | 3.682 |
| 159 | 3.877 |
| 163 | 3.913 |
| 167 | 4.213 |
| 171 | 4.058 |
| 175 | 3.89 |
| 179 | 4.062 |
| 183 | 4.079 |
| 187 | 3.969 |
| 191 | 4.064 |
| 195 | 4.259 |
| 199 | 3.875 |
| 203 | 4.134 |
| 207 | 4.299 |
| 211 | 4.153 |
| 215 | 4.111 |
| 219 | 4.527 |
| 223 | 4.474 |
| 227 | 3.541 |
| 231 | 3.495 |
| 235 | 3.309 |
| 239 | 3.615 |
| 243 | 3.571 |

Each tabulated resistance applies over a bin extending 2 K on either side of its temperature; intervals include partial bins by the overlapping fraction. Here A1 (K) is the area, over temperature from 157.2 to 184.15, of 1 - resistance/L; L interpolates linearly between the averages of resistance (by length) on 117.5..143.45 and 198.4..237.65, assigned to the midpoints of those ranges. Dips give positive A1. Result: -2.9 K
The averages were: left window 3.31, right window 3.99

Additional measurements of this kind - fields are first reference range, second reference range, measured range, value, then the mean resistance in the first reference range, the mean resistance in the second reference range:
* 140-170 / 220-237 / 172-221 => -4.8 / 3.74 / 3.75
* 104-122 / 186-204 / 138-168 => 1.6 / 3.78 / 4.06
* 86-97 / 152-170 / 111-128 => 3.0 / 4.1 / 3.91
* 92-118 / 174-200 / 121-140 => 3.5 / 4.03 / 4.04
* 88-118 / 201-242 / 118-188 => 6.0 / 4.04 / 3.96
